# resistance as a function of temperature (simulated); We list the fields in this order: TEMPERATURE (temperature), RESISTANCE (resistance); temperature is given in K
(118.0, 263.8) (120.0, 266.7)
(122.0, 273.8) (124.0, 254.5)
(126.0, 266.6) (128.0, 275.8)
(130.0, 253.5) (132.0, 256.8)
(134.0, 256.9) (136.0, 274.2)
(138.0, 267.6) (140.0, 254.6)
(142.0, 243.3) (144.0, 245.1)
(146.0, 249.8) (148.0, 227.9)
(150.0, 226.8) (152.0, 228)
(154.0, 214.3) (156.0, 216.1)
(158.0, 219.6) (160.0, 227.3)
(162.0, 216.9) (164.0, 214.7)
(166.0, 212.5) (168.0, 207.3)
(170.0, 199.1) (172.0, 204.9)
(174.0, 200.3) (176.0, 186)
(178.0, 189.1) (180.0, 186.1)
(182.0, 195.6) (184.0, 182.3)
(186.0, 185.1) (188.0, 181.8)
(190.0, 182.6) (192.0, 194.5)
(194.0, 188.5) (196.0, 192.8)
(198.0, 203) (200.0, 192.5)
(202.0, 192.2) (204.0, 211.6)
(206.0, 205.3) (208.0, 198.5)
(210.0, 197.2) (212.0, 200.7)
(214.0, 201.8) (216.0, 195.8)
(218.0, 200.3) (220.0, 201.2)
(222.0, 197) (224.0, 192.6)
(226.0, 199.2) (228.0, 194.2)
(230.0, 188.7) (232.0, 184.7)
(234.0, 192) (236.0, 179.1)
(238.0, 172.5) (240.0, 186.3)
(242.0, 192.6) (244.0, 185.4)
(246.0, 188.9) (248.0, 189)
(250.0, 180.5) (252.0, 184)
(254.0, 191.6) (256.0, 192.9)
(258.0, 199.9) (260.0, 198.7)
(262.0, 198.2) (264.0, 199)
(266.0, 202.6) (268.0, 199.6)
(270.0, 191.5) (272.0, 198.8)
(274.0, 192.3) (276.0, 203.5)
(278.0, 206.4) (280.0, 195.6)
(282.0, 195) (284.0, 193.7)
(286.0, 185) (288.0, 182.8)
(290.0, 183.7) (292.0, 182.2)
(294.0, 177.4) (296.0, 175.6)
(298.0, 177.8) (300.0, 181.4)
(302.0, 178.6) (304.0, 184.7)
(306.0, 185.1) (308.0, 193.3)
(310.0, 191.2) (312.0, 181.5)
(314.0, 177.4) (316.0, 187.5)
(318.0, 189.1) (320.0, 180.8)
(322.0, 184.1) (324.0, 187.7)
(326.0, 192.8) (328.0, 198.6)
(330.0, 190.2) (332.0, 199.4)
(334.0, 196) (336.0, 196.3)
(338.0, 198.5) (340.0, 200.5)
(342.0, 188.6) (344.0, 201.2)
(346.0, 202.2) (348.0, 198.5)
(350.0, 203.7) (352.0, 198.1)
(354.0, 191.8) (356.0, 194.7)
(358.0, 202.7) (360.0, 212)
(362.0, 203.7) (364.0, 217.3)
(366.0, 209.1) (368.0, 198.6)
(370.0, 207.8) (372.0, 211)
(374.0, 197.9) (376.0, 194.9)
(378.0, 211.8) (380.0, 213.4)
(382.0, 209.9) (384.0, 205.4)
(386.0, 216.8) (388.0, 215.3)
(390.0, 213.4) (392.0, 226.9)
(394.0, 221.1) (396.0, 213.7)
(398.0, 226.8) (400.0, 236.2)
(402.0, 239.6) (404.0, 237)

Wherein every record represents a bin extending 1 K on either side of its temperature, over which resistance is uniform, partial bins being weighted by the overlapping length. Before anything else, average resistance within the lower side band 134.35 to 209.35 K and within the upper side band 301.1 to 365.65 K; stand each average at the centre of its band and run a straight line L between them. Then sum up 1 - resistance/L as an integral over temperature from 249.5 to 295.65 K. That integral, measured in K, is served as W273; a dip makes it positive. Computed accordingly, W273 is 1.85 K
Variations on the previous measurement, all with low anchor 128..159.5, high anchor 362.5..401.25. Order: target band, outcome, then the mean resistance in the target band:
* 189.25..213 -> 3.9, 197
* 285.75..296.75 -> 2.1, 181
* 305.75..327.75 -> 3.4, 187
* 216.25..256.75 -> 7.3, 190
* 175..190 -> 3.3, 186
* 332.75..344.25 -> 1.2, 197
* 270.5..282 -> 1.4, 199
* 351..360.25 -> 0.7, 199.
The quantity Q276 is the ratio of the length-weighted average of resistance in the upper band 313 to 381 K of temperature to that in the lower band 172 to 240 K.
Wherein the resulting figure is 1.03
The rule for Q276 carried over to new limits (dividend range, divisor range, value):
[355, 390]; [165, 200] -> 1.07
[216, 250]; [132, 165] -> 0.80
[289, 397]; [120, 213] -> 0.90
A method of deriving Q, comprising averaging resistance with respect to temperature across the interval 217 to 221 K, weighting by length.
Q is 201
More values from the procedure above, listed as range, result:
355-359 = 199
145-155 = 229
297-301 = 180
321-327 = 188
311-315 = 179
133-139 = 266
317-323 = 185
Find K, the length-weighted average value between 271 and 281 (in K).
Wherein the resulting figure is 199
